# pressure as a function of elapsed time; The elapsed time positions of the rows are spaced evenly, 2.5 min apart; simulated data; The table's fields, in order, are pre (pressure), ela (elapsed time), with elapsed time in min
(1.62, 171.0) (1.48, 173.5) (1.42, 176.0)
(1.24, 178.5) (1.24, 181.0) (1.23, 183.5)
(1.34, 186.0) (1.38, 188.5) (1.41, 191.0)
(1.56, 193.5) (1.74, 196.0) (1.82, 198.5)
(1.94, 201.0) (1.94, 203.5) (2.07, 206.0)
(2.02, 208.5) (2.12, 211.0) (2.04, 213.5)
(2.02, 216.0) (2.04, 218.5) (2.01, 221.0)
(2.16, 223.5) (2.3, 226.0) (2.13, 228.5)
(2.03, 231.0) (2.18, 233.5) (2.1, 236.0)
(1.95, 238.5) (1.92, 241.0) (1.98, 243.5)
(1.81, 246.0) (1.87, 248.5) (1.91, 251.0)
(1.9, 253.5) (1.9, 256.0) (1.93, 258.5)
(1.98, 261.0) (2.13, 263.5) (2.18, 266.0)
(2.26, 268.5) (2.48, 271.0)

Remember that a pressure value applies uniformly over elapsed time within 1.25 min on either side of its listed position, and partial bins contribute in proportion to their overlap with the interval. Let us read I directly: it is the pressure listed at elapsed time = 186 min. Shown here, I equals 1.34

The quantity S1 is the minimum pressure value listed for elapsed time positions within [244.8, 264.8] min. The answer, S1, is 1.81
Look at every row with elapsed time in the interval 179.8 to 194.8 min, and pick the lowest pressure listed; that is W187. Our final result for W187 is 1.23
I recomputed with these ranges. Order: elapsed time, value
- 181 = 1.24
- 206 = 2.07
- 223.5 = 2.16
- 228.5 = 2.13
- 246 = 1.81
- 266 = 2.18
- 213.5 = 2.04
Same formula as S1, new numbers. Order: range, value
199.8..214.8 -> 1.94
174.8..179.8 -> 1.24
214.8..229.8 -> 2.01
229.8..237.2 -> 2.03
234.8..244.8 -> 1.92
